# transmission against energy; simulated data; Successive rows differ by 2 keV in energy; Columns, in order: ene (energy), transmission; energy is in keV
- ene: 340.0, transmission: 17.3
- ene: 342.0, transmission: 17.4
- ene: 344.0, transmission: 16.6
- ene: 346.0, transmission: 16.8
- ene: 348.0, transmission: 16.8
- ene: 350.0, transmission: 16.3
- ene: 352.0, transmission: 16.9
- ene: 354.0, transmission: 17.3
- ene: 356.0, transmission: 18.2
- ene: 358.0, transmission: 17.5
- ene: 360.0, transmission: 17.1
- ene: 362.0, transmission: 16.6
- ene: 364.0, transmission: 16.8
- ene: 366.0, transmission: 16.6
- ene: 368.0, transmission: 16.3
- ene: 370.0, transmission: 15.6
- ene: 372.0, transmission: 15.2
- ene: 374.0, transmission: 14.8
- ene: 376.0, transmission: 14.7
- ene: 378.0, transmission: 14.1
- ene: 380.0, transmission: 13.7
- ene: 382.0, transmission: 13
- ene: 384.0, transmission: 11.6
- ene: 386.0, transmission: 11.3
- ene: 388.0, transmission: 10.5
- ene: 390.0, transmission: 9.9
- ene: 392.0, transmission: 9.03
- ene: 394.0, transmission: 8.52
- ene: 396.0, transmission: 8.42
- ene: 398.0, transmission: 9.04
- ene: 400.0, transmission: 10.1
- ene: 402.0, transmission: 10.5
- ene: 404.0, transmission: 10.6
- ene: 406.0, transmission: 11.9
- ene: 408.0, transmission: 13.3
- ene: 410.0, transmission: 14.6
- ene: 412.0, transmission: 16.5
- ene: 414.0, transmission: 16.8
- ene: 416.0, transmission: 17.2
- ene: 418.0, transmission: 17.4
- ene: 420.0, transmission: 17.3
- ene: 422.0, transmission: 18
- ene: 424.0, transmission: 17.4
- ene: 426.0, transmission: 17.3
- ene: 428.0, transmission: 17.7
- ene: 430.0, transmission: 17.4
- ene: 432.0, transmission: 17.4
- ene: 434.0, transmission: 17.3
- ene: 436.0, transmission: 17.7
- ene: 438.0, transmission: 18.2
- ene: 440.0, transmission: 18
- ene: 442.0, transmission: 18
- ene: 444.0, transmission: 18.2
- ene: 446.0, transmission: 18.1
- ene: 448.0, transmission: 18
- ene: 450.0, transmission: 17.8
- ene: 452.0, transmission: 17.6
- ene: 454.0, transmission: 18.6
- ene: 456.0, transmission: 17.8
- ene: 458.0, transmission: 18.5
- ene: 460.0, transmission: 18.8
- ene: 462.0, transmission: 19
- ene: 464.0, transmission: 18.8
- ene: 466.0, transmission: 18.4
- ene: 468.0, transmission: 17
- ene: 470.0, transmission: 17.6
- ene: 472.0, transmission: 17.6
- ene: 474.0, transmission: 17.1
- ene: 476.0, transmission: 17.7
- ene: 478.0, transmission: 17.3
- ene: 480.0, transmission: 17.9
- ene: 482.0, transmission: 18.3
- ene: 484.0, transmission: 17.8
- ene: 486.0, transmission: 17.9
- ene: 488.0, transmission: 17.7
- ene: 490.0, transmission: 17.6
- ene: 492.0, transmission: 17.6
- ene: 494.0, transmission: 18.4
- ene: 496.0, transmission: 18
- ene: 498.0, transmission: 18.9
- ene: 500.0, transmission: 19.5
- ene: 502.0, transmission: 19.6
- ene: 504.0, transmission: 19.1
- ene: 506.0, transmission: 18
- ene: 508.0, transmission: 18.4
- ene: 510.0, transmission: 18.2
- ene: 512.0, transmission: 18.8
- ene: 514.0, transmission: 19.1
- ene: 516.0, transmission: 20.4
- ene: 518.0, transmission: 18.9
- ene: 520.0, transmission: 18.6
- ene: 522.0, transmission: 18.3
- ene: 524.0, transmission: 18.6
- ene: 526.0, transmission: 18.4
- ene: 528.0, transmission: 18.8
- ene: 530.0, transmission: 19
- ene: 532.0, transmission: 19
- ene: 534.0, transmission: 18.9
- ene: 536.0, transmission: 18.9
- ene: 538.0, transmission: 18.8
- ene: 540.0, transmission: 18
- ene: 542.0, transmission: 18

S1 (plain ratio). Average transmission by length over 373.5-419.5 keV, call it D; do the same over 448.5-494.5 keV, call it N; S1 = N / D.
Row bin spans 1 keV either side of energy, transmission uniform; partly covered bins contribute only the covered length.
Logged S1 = 1.4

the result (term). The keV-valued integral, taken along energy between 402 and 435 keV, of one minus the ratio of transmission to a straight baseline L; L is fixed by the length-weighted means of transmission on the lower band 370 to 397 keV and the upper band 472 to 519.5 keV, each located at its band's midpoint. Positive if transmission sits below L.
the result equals -4.5 keV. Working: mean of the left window 12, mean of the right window 18.3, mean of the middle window 16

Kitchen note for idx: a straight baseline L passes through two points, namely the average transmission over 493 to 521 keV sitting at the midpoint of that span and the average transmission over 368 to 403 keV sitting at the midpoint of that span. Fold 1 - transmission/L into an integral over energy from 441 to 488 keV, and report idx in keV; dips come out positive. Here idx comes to -4.6 keV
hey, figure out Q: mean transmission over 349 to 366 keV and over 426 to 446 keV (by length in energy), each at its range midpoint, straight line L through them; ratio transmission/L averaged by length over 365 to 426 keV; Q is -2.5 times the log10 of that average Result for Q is 0.27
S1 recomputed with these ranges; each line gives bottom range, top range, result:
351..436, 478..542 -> 1.27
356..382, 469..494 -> 1.12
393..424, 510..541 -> 1.40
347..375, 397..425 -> 0.86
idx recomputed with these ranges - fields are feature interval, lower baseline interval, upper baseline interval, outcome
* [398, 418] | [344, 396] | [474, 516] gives 2.9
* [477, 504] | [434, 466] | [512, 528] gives 0.5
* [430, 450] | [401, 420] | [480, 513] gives -2.6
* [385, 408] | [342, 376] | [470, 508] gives 9.3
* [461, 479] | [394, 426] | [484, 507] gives -0.9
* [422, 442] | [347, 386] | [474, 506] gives -0.8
